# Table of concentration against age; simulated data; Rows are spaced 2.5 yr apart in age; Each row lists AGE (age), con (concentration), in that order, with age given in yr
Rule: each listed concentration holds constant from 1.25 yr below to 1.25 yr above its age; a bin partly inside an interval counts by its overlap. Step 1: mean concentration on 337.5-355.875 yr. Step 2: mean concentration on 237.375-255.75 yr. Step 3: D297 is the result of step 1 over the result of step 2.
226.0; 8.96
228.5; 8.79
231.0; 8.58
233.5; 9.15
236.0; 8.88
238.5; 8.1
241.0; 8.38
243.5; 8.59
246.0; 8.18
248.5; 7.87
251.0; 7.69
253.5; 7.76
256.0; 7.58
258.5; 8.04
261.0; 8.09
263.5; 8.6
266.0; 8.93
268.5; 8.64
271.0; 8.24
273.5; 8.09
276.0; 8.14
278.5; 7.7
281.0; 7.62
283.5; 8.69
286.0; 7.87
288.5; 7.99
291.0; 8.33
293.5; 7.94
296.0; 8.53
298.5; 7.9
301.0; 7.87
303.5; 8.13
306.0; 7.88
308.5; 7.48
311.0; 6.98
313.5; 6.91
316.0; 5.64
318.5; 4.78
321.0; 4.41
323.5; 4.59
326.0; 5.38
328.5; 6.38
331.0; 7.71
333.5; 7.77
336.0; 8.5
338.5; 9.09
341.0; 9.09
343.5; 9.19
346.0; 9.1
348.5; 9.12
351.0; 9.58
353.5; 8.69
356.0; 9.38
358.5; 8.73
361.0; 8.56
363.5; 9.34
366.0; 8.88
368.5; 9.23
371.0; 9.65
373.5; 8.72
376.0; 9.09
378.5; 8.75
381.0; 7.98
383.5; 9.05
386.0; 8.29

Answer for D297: 1.1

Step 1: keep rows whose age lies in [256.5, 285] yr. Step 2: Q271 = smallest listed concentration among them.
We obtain 7.62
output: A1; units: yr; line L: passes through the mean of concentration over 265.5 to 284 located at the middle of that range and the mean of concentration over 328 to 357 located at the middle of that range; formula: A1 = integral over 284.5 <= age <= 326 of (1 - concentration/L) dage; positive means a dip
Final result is 6.78 yr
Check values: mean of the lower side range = 8.21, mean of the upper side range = 8.69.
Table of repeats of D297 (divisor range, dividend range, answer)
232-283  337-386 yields 1.09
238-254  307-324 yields 0.73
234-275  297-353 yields 0.90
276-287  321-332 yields 0.73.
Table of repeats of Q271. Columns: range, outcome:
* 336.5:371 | 8.56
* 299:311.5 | 6.98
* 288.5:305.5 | 7.87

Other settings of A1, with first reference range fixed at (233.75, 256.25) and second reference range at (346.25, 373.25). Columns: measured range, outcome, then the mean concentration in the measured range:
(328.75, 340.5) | 1.0 yr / 8.16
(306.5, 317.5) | 2.4 yr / 6.78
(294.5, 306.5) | 0.8 yr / 8.07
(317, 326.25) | 4.3 yr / 4.75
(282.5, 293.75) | 0.5 yr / 8.17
